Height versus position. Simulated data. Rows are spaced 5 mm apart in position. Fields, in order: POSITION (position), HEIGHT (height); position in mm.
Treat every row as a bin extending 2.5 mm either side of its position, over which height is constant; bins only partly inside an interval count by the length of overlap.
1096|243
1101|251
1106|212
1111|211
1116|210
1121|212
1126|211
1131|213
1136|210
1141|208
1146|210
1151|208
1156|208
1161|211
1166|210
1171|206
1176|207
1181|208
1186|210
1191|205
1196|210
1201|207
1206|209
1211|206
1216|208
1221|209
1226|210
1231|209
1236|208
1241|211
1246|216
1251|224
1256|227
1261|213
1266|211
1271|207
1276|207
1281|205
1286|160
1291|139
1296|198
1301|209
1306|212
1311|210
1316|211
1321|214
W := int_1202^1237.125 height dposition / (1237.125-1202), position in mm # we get 208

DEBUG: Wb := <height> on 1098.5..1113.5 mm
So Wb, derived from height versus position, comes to 225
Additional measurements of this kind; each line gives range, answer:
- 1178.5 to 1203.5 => 208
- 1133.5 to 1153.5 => 209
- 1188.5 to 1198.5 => 208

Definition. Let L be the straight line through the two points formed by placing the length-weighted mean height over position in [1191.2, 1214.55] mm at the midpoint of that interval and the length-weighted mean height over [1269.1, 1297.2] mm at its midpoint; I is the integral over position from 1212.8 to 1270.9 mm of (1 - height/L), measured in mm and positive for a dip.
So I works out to -4.9 mm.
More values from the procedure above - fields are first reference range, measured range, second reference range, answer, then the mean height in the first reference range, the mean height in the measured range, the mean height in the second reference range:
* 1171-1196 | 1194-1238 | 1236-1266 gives 0.7 mm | 208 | 208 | 217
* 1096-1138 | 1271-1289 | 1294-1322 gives 1.6 mm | 218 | 192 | 209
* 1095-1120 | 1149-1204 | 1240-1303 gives 1.6 mm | 224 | 208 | 202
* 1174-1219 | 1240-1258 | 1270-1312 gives -1.8 mm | 208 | 220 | 193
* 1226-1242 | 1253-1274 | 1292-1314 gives -0.8 mm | 209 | 215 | 203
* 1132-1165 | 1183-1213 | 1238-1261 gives 0.8 mm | 209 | 208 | 219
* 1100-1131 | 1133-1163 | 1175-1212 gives 0.5 mm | 216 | 209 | 208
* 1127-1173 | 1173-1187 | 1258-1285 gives 0.0 mm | 209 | 208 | 206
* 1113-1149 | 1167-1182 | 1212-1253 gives 0.3 mm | 211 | 207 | 212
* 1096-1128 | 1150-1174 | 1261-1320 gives 0.6 mm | 220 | 209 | 198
